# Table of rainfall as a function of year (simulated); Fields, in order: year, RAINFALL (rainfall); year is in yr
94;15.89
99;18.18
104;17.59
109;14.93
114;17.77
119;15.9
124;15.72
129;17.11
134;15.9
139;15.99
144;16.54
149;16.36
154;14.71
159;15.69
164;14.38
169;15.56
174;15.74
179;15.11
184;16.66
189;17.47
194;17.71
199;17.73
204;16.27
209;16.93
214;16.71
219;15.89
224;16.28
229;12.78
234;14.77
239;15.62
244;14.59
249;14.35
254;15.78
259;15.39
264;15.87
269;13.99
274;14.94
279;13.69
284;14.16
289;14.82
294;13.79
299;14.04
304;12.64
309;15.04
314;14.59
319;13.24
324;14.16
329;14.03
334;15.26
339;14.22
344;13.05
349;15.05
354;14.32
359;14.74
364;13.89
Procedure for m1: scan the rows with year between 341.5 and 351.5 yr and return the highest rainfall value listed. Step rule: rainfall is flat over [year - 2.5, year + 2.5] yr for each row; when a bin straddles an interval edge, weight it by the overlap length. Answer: 15.05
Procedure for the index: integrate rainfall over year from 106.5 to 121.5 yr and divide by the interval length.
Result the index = 16.2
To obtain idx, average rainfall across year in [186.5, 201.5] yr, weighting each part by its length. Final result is 17.6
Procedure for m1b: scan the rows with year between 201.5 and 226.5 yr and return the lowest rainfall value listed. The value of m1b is 15.89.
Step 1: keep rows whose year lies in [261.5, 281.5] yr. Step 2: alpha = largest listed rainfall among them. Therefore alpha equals 15.87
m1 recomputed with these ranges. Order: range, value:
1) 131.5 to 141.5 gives 15.99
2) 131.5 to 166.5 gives 16.54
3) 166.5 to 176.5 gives 15.74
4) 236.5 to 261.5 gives 15.78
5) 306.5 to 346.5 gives 15.26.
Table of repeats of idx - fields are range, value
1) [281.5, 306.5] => 13.9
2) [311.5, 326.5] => 14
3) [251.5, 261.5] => 15.6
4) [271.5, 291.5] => 14.4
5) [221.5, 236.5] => 14.6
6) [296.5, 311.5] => 13.9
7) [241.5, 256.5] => 14.9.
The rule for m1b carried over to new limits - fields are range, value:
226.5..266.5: 12.78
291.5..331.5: 12.64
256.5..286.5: 13.69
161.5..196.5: 14.38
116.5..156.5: 14.71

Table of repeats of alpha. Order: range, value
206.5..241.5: 16.93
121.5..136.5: 17.11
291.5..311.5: 15.04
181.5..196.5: 17.71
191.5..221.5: 17.73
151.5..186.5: 16.66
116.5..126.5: 15.9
